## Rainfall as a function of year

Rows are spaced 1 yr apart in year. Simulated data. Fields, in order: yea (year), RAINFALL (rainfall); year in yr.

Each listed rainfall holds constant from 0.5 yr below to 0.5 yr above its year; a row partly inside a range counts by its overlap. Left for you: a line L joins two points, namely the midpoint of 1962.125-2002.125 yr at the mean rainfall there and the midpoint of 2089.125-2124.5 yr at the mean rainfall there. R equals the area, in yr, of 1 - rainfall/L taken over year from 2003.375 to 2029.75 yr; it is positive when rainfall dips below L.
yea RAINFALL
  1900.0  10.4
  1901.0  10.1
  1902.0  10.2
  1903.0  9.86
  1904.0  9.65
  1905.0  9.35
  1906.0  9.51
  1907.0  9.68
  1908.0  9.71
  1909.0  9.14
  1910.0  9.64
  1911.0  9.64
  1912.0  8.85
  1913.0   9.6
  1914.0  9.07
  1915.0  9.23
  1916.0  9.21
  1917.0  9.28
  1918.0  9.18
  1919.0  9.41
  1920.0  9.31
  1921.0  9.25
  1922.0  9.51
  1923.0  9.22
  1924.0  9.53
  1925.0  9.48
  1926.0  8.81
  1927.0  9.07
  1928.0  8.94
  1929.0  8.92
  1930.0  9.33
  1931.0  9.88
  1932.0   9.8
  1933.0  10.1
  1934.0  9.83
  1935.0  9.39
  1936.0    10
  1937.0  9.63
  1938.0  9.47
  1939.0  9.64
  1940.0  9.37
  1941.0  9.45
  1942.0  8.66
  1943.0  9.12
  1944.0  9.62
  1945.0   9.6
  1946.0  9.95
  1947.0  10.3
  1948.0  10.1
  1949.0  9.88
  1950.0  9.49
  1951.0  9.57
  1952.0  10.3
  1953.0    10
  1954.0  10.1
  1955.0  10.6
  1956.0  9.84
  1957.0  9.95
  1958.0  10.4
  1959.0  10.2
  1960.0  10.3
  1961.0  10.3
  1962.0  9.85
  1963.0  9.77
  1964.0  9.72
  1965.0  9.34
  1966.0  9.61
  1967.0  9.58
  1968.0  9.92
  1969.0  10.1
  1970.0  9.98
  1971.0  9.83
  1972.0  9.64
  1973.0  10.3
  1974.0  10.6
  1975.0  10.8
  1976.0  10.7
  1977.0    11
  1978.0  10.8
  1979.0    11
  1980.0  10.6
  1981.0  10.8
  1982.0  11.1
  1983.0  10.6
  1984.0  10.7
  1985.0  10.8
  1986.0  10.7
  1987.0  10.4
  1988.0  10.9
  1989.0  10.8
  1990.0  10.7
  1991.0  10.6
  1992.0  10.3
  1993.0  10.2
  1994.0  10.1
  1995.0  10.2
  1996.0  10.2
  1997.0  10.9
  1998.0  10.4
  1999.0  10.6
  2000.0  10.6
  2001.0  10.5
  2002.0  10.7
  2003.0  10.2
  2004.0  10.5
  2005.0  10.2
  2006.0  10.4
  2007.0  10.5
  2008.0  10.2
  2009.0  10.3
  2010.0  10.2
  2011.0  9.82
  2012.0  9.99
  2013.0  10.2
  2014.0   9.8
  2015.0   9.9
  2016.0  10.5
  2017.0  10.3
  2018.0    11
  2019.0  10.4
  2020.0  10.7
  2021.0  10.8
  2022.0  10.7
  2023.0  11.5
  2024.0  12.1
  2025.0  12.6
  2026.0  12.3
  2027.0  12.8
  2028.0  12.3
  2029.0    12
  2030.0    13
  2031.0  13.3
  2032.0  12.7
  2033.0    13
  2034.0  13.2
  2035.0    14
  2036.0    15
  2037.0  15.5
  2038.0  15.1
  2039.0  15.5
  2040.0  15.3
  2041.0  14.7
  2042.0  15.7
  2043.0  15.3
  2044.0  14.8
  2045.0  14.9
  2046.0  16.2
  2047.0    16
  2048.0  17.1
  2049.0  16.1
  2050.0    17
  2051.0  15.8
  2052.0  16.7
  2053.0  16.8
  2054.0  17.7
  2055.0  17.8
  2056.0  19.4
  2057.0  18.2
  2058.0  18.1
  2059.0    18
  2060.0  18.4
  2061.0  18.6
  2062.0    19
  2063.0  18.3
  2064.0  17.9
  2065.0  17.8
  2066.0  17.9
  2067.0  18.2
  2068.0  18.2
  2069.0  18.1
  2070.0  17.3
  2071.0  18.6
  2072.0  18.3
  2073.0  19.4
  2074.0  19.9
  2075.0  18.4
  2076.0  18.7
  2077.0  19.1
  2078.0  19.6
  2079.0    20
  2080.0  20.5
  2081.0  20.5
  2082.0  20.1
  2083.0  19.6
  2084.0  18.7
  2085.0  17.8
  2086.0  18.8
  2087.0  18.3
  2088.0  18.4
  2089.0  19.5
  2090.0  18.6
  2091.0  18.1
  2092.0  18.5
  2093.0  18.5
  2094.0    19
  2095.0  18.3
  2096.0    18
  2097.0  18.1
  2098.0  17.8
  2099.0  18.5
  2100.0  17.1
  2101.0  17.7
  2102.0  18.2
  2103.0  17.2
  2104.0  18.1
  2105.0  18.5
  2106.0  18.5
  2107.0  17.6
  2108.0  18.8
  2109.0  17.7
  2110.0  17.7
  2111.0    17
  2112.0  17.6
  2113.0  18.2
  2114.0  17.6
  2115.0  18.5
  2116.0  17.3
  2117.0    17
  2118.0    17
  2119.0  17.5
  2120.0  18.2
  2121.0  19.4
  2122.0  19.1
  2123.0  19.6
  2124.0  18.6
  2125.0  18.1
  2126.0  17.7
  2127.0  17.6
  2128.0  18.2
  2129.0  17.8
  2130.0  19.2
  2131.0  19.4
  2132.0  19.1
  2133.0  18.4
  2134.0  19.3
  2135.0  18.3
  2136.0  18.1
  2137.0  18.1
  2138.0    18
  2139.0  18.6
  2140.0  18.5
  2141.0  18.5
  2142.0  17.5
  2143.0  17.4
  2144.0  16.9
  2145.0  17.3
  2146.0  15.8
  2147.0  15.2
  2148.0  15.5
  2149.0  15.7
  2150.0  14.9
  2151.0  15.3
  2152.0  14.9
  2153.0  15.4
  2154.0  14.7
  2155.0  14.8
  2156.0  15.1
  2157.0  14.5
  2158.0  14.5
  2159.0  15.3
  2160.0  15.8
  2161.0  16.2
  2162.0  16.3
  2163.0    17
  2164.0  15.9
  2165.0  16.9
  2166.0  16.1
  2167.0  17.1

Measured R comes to 3.5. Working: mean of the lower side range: 10.4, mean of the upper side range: 18.1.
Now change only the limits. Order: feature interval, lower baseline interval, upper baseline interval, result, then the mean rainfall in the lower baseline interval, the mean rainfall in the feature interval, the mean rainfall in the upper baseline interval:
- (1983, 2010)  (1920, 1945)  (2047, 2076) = 6.2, 9.42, 10.5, 17.9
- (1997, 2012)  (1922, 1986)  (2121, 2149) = 2.2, 9.93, 10.4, 18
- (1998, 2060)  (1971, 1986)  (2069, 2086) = 7.7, 10.6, 13.2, 19.1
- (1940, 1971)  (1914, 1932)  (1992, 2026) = -0.3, 9.28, 9.85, 10.5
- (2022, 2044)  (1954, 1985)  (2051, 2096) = 2.5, 10.3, 13.6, 18.5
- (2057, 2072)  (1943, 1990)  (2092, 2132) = -2.6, 10.2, 18.2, 18.1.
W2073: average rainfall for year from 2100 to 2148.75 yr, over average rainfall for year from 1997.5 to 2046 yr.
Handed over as 1.49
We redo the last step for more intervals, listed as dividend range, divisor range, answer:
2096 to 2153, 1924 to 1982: 1.79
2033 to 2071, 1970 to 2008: 1.59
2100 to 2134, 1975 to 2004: 1.71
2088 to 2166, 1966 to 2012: 1.67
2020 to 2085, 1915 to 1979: 1.68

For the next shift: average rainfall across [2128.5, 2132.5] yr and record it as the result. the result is 18.9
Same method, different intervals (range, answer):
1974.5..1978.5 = 10.8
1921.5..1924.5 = 9.42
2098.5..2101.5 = 17.8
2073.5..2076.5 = 19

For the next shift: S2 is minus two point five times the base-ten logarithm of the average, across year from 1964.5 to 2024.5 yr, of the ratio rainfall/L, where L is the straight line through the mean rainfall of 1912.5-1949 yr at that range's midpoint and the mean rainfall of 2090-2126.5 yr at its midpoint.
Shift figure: 0.20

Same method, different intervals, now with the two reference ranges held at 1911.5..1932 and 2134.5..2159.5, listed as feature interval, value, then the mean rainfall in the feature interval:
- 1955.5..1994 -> 0.061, 10.3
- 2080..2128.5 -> -0.216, 18.3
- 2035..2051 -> -0.189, 15.6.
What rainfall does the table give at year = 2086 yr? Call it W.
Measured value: 18.8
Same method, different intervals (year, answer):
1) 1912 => 8.85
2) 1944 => 9.62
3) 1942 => 8.66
